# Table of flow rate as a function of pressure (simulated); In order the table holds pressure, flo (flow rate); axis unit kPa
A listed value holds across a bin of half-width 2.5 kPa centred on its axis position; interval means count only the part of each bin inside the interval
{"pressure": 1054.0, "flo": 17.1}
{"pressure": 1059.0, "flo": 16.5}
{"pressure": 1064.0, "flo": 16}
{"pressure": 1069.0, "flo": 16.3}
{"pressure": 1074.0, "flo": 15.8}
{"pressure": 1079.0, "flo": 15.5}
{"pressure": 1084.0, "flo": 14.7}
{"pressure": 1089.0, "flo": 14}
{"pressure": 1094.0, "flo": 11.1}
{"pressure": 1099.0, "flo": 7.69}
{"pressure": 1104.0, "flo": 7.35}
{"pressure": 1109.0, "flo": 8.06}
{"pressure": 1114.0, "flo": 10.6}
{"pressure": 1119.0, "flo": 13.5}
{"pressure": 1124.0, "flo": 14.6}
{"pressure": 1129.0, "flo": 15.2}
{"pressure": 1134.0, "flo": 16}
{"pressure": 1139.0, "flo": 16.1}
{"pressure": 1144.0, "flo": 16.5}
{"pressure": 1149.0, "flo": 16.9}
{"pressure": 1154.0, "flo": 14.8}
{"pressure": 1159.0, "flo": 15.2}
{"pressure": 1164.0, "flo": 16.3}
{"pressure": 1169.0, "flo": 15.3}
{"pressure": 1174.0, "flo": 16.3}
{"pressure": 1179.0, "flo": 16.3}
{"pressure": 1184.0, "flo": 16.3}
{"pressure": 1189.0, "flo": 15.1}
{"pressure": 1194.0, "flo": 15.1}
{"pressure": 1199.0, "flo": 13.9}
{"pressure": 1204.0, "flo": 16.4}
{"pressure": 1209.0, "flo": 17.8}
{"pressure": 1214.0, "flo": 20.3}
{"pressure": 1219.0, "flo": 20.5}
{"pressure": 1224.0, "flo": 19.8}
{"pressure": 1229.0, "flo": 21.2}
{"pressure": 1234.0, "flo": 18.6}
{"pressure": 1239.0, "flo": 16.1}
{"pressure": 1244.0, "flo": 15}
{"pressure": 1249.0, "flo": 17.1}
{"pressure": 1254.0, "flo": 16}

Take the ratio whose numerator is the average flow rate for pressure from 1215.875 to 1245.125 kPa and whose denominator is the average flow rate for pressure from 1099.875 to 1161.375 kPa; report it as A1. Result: 1.38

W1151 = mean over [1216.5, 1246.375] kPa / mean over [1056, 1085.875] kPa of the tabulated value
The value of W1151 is 1.2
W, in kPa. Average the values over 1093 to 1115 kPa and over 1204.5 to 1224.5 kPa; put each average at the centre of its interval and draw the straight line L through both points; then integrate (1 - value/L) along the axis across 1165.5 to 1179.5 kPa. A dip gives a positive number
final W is -0.6 kPa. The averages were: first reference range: 8.7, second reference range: 19.3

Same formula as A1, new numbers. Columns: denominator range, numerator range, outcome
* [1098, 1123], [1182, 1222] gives 1.72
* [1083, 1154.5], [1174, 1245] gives 1.33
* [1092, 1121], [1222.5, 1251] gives 1.86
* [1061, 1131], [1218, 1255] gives 1.40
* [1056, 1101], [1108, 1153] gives 1.01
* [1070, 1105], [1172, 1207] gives 1.23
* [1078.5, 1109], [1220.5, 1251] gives 1.62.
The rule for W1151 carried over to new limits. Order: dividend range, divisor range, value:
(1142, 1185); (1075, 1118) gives 1.40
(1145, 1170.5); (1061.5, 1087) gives 1.01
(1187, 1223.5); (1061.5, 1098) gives 1.19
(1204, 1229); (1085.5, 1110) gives 1.96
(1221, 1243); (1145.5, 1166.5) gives 1.18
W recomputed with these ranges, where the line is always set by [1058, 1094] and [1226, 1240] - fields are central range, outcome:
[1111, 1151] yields 4.2 kPa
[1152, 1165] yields 1.4 kPa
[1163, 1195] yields 3.3 kPa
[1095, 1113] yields 8.7 kPa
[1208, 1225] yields -1.1 kPa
